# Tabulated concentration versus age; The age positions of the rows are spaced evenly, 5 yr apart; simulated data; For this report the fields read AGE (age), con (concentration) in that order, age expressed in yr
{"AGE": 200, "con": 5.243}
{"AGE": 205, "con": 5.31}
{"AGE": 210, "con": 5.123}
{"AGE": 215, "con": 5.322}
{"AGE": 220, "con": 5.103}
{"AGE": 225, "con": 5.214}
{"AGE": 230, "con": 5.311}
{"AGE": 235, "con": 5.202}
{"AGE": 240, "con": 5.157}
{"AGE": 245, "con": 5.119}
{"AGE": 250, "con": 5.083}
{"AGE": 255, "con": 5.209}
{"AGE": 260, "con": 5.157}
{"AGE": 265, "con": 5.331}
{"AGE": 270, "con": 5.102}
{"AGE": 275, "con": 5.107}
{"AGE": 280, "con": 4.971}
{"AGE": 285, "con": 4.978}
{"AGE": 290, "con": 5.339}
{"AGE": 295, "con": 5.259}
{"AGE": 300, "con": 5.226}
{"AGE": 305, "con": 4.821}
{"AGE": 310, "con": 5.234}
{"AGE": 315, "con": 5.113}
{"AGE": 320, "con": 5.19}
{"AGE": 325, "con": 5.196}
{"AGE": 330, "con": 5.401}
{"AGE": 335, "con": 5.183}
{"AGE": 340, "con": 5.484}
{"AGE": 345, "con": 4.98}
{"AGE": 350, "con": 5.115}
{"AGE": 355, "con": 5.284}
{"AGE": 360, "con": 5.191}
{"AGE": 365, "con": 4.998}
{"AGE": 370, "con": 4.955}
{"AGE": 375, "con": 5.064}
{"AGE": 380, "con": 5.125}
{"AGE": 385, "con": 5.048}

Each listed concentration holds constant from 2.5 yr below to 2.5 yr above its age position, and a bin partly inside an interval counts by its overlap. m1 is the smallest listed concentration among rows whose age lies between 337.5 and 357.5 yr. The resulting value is 4.98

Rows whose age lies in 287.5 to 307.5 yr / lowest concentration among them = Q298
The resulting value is 4.821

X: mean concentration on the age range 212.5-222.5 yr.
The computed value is 5.21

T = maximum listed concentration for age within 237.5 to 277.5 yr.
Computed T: 5.331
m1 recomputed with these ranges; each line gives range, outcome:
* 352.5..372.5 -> 4.955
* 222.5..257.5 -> 5.083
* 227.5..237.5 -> 5.202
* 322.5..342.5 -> 5.183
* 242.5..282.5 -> 4.971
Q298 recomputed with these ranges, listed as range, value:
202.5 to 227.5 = 5.103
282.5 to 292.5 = 4.978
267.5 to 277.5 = 5.102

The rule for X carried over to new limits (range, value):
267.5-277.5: 5.1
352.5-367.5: 5.16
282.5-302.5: 5.2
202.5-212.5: 5.22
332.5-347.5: 5.22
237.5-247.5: 5.14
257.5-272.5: 5.2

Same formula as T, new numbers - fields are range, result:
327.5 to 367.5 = 5.484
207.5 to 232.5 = 5.322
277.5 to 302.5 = 5.339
